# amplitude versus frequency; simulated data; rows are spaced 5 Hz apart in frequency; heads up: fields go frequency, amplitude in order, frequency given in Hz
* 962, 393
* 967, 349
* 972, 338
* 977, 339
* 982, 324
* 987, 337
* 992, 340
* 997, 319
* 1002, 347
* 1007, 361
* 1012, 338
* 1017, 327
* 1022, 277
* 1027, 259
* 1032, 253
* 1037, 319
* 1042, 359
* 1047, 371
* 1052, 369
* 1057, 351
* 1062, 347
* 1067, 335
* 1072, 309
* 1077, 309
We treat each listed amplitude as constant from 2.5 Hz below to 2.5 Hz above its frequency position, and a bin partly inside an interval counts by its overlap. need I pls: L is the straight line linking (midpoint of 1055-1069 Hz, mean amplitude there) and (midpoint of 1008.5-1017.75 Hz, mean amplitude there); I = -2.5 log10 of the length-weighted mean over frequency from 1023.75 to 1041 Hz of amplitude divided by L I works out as 0.194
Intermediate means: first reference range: 337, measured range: 284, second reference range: 344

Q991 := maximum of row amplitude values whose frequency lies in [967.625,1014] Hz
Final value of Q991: 361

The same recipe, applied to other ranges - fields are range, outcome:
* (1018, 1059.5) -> 371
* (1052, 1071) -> 369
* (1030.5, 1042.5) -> 359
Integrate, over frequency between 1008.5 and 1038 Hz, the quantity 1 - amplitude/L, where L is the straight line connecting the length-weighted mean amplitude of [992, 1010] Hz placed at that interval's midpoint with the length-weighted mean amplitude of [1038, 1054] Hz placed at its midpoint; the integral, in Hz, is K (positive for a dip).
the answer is 4.61 Hz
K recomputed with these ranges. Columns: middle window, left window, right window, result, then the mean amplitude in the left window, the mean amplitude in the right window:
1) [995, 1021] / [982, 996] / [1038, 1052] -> 0.6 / 334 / 361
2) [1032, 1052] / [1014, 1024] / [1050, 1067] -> -0.4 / 305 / 352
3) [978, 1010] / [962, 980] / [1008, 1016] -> 0.5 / 349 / 340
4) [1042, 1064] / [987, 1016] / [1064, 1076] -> -2.3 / 340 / 321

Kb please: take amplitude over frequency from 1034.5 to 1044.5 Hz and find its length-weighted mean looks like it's 339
